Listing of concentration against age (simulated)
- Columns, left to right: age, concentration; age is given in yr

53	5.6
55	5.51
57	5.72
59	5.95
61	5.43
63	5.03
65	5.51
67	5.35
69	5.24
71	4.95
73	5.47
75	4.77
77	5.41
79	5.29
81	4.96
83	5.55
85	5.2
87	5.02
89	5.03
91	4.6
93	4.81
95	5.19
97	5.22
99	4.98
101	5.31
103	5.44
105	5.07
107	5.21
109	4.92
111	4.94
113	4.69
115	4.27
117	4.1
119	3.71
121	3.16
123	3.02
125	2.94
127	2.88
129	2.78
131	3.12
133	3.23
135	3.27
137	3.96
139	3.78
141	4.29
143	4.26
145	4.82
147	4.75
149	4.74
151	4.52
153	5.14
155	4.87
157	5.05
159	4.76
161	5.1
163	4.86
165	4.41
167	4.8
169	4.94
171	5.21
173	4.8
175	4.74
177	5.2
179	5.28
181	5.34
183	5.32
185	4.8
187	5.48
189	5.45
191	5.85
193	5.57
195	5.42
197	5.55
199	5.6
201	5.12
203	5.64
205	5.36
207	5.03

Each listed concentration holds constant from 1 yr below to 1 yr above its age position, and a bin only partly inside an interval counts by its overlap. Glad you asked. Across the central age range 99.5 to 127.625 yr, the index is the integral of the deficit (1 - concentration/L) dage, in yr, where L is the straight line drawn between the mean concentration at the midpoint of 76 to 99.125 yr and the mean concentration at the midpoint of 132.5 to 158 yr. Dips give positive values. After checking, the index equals 3.0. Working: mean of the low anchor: 5.11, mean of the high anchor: 4.38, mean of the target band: 4.29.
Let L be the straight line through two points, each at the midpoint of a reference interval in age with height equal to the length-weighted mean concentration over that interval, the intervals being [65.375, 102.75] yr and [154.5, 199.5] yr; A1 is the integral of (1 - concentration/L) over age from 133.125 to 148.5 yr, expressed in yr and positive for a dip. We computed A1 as 3.0 yr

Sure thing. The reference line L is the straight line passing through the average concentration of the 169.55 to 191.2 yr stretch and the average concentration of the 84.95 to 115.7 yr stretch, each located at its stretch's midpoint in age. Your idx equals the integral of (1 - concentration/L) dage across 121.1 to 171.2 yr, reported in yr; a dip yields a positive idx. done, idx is 9.1 yr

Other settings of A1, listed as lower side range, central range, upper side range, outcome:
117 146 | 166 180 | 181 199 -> -0.3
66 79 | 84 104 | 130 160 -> -0.6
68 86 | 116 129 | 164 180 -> 4.6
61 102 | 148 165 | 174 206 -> 1.4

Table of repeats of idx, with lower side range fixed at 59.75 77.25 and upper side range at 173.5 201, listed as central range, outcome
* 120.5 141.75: 8.0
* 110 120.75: 2.1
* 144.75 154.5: 0.9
